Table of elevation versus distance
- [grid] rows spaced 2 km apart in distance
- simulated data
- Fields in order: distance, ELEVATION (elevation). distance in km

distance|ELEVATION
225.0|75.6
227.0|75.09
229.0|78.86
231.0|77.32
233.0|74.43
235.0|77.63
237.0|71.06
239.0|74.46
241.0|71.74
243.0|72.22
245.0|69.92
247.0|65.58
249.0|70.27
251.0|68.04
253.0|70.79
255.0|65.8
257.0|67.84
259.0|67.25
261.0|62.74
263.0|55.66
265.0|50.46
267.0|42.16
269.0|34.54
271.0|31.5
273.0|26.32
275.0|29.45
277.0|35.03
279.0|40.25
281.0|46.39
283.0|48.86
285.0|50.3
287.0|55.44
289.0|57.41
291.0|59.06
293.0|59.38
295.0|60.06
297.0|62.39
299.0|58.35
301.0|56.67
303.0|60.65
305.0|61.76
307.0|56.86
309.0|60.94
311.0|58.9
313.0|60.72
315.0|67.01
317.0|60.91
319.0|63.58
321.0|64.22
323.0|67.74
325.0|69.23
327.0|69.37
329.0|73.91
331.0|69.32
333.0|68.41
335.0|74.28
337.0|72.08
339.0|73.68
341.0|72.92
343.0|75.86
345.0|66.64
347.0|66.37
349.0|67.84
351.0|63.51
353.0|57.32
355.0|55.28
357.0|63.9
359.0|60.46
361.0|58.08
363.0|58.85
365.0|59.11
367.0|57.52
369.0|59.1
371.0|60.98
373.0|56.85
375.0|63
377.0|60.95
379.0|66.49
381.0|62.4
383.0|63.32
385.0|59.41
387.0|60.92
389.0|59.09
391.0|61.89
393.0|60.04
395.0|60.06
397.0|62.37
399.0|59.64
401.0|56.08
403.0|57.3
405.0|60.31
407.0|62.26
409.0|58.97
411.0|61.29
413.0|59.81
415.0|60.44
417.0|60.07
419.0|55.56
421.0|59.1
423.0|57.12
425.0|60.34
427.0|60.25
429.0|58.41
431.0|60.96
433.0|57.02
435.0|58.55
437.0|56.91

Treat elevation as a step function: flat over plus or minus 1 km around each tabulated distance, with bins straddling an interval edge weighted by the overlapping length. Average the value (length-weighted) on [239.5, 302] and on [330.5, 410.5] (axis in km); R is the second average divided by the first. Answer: 1.1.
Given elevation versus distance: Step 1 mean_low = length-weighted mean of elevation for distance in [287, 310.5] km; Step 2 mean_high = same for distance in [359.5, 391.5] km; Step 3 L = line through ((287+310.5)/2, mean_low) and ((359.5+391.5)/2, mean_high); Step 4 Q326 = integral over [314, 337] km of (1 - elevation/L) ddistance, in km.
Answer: -3.3 km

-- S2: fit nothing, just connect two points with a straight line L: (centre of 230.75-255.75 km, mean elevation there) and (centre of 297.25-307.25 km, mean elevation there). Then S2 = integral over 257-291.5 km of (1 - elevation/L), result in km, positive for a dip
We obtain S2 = 9.5 km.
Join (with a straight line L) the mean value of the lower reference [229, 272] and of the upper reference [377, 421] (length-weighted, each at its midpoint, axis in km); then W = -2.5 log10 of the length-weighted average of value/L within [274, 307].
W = 0.20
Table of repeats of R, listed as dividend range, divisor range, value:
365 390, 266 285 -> 1.61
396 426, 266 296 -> 1.32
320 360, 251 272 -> 1.22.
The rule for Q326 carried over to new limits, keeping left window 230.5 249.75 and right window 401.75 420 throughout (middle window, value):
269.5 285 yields 7.1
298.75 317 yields 1.9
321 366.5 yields -1.3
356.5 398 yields 0.9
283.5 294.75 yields 2.0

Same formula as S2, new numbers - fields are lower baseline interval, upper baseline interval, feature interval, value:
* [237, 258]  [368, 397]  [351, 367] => 0.87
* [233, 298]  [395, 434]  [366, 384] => -0.74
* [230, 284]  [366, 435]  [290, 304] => -0.22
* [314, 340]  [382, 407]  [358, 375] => 1.22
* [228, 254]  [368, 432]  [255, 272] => 4.43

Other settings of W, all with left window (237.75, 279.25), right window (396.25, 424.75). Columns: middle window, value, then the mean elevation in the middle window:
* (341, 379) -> -0.07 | 62.2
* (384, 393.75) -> -0.03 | 60.3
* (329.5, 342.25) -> -0.24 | 71.9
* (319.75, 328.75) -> -0.18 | 68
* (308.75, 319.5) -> -0.09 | 62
